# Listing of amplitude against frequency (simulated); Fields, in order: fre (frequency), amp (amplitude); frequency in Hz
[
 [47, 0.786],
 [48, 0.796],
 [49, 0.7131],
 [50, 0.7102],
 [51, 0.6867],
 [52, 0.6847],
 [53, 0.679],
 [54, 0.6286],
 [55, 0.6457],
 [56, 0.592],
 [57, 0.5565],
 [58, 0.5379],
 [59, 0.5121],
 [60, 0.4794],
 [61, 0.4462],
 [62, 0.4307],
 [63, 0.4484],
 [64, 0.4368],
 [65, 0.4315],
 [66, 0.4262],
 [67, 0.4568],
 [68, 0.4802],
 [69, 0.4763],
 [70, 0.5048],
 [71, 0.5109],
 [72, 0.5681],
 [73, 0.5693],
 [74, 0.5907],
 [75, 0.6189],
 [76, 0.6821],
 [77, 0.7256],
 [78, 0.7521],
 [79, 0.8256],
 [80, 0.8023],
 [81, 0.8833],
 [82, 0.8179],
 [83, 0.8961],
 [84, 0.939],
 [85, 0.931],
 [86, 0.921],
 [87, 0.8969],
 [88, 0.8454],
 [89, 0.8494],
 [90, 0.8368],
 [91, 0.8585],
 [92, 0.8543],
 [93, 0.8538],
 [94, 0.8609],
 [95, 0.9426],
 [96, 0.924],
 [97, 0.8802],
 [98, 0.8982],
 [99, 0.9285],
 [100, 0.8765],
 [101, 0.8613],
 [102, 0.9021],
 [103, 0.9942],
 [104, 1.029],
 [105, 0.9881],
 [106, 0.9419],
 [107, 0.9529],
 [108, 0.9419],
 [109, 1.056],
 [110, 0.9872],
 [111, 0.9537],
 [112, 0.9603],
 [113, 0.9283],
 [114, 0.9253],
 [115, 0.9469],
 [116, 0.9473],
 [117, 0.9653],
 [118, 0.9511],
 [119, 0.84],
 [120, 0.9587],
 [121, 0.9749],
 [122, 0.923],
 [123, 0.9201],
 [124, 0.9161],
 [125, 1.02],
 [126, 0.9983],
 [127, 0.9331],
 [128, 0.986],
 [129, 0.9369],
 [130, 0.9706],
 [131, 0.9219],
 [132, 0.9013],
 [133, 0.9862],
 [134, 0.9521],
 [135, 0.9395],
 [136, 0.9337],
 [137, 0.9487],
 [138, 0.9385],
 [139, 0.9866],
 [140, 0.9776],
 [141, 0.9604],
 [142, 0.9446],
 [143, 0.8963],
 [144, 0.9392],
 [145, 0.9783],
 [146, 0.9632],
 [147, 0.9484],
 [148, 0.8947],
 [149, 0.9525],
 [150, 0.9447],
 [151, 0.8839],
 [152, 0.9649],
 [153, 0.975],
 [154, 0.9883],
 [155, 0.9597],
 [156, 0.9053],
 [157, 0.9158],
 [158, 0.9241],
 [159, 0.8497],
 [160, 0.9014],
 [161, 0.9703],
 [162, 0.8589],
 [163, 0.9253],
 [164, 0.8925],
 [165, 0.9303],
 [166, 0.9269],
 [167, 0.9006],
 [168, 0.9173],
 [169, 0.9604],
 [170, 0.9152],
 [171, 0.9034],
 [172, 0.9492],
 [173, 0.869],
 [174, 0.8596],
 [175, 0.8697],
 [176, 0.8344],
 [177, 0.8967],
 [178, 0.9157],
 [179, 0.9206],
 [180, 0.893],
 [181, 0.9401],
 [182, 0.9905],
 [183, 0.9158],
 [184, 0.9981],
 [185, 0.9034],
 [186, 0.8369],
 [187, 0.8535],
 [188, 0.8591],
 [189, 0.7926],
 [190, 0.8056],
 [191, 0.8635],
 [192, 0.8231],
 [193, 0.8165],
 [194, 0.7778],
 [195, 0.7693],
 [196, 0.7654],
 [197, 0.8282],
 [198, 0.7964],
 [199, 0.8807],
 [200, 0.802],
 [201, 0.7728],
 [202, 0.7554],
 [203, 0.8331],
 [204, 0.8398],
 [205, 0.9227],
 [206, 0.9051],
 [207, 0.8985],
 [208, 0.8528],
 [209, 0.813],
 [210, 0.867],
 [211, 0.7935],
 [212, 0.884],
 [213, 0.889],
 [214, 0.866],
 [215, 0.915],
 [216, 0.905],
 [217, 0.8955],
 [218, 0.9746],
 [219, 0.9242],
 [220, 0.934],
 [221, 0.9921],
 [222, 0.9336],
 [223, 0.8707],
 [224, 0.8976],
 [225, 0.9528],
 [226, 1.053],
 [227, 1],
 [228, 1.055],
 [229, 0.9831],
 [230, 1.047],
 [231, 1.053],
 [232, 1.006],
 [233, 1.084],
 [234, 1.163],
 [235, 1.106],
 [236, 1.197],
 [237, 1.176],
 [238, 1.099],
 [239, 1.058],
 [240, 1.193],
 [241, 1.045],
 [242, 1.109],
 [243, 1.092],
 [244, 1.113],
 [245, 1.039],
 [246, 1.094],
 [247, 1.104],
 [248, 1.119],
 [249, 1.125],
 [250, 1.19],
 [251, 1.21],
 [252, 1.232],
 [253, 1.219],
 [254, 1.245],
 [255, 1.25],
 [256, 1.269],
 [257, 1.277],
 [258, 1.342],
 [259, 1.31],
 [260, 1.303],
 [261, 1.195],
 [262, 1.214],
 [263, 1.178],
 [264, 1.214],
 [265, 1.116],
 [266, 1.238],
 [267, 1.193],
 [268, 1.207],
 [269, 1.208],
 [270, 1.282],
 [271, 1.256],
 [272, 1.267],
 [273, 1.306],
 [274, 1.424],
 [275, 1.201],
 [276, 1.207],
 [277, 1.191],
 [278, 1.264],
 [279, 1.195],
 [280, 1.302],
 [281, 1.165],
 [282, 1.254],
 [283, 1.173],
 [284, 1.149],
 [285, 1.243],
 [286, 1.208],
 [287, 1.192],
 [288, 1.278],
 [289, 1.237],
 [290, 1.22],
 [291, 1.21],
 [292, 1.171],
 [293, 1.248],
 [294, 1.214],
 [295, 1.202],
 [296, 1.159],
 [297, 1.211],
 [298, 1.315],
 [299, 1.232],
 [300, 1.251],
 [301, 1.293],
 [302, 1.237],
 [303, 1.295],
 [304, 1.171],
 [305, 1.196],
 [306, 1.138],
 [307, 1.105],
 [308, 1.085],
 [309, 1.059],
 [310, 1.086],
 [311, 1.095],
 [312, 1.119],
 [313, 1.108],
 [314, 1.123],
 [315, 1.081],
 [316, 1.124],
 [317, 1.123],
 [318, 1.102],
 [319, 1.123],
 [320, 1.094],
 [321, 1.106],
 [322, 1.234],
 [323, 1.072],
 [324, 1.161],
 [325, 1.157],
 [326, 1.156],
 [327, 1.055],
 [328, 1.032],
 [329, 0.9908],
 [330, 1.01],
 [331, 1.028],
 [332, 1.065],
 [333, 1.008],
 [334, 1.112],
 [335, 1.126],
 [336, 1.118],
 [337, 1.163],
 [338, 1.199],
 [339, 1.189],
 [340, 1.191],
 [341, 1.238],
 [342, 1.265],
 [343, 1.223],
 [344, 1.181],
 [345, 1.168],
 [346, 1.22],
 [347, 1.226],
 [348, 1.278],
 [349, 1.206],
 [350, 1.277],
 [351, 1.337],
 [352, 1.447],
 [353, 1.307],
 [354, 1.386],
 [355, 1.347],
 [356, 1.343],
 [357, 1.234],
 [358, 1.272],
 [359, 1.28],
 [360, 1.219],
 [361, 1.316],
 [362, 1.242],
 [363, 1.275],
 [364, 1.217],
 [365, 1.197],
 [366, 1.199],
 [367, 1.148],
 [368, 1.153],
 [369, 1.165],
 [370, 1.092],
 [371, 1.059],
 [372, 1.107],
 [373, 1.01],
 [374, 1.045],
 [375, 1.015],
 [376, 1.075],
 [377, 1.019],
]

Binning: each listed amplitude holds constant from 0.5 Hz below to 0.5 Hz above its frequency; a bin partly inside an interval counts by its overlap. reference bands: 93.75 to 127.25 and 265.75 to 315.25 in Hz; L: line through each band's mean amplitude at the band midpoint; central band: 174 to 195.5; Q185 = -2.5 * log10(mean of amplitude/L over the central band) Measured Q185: 0.205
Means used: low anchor 0.943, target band 0.87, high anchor 1.21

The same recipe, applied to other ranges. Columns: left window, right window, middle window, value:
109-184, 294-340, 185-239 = 0.11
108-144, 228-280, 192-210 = 0.30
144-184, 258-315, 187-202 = 0.22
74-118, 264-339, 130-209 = 0.10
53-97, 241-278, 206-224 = 0.21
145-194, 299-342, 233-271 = -0.15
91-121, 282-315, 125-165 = 0.05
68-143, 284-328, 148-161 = 0.02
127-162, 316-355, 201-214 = 0.19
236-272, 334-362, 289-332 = 0.07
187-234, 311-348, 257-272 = -0.23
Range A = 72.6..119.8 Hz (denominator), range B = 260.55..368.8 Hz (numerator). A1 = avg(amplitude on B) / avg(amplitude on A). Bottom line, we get 1.4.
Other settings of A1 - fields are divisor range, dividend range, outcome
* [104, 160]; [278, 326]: 1.24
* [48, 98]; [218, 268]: 1.62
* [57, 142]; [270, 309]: 1.48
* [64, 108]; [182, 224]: 1.10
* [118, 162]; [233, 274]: 1.26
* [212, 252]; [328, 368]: 1.16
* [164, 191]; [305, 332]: 1.23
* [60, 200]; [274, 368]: 1.38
